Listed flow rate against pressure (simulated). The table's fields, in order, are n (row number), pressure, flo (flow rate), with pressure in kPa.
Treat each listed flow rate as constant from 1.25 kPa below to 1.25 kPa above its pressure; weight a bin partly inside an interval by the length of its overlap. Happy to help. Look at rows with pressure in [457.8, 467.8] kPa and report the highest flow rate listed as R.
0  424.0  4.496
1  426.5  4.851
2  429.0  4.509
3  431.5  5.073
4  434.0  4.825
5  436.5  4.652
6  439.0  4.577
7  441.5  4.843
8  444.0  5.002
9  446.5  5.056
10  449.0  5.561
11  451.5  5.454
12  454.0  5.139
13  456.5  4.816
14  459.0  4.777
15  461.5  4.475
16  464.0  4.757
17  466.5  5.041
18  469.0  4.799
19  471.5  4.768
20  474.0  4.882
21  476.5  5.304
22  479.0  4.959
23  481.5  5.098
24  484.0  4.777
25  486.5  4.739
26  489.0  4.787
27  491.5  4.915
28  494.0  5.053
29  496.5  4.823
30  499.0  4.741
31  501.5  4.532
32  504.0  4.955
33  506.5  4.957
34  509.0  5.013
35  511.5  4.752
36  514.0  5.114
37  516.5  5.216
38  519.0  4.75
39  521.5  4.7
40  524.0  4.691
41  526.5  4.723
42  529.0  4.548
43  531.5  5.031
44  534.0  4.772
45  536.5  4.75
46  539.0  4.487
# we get 5.041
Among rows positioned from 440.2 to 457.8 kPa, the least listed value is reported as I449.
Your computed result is 4.816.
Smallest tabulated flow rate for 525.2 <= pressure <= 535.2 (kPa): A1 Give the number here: 4.548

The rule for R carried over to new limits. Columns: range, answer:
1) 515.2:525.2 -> 5.216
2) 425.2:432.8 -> 5.073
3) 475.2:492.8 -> 5.304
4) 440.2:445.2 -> 5.002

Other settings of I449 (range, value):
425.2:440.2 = 4.509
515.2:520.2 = 4.75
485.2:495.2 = 4.739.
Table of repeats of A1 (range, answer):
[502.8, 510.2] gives 4.955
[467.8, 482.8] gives 4.768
